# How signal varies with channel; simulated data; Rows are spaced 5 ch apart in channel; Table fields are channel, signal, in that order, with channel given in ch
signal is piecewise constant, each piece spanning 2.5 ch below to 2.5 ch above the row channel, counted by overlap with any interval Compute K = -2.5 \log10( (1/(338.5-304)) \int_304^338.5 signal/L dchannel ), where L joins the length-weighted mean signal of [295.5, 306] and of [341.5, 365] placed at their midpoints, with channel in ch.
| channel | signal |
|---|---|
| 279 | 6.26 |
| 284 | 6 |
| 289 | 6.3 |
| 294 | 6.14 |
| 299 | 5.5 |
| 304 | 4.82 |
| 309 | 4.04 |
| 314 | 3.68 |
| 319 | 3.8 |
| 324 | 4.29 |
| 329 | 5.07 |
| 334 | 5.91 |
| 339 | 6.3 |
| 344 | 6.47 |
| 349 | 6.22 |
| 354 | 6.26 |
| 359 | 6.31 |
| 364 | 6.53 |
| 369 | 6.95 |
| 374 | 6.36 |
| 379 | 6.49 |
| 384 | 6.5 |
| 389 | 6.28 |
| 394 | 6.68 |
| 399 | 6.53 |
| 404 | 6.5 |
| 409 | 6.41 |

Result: 0.24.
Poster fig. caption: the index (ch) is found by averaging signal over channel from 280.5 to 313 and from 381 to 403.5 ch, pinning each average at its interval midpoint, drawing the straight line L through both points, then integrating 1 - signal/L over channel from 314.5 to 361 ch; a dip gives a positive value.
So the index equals 2.9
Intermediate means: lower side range 5.41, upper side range 6.5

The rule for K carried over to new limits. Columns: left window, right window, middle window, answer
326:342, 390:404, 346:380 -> -0.06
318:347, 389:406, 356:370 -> -0.11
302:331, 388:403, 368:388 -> -0.09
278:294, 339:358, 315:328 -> 0.45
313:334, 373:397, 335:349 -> -0.24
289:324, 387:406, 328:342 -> -0.11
